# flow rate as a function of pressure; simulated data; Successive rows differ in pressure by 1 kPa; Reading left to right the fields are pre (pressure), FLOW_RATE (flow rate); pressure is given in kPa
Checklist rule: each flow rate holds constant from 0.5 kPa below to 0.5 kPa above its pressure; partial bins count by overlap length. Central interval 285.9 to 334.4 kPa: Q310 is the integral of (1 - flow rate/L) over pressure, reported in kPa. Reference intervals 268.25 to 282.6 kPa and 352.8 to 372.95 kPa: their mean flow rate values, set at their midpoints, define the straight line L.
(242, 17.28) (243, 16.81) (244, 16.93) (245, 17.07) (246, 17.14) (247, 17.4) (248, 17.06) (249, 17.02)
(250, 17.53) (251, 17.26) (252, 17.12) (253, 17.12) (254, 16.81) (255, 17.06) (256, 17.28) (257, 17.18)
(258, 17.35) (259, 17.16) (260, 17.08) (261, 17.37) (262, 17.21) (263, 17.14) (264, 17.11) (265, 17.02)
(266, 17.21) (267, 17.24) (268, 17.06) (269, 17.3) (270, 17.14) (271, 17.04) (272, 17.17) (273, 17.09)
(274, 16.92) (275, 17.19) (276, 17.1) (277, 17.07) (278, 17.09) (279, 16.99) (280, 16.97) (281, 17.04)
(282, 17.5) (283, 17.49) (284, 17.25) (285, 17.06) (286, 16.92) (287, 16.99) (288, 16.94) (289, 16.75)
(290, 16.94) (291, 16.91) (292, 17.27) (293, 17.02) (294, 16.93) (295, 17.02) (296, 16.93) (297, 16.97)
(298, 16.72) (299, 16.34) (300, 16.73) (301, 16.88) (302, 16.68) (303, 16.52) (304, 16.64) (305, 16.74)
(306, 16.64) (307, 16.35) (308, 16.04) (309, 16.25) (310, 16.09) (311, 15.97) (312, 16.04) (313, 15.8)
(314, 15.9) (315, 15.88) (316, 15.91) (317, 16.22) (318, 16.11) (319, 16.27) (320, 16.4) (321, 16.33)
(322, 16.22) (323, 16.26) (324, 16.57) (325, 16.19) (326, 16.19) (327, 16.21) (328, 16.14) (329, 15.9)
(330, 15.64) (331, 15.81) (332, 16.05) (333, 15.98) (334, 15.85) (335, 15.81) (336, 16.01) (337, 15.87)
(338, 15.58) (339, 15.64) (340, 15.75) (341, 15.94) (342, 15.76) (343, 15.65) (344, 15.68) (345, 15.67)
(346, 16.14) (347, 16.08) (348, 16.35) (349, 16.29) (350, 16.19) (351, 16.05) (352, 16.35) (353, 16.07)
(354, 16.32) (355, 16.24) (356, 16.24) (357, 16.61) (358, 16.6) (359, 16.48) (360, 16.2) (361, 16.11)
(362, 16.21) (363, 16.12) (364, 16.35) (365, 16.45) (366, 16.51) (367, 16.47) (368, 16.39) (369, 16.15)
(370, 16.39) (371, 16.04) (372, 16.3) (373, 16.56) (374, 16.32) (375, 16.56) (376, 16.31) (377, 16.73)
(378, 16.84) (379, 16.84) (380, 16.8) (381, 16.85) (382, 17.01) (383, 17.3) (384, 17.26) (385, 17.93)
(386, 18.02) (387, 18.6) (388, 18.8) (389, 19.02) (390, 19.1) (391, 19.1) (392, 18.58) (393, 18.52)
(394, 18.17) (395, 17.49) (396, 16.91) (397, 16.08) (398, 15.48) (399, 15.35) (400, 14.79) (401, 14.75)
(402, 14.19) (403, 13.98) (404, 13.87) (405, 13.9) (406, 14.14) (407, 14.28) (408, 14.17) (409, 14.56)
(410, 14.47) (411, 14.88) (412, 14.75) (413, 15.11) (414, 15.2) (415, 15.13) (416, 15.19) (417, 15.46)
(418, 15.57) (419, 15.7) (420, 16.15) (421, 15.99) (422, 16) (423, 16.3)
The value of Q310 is 1.1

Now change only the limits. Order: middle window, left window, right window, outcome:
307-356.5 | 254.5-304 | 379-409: 2.3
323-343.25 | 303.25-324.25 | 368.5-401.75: 0.6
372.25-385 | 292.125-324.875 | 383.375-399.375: 0.6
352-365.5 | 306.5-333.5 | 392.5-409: -0.5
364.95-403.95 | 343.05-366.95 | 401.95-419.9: -3.5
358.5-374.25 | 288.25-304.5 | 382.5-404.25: 0.6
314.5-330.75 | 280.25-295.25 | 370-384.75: 0.7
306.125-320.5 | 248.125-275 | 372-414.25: 0.6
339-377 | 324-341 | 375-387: 0.8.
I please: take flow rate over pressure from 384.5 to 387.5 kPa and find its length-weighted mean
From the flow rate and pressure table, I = 18.2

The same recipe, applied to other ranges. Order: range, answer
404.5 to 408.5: 14.1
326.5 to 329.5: 16.1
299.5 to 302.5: 16.8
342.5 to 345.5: 15.7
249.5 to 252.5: 17.3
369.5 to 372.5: 16.2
